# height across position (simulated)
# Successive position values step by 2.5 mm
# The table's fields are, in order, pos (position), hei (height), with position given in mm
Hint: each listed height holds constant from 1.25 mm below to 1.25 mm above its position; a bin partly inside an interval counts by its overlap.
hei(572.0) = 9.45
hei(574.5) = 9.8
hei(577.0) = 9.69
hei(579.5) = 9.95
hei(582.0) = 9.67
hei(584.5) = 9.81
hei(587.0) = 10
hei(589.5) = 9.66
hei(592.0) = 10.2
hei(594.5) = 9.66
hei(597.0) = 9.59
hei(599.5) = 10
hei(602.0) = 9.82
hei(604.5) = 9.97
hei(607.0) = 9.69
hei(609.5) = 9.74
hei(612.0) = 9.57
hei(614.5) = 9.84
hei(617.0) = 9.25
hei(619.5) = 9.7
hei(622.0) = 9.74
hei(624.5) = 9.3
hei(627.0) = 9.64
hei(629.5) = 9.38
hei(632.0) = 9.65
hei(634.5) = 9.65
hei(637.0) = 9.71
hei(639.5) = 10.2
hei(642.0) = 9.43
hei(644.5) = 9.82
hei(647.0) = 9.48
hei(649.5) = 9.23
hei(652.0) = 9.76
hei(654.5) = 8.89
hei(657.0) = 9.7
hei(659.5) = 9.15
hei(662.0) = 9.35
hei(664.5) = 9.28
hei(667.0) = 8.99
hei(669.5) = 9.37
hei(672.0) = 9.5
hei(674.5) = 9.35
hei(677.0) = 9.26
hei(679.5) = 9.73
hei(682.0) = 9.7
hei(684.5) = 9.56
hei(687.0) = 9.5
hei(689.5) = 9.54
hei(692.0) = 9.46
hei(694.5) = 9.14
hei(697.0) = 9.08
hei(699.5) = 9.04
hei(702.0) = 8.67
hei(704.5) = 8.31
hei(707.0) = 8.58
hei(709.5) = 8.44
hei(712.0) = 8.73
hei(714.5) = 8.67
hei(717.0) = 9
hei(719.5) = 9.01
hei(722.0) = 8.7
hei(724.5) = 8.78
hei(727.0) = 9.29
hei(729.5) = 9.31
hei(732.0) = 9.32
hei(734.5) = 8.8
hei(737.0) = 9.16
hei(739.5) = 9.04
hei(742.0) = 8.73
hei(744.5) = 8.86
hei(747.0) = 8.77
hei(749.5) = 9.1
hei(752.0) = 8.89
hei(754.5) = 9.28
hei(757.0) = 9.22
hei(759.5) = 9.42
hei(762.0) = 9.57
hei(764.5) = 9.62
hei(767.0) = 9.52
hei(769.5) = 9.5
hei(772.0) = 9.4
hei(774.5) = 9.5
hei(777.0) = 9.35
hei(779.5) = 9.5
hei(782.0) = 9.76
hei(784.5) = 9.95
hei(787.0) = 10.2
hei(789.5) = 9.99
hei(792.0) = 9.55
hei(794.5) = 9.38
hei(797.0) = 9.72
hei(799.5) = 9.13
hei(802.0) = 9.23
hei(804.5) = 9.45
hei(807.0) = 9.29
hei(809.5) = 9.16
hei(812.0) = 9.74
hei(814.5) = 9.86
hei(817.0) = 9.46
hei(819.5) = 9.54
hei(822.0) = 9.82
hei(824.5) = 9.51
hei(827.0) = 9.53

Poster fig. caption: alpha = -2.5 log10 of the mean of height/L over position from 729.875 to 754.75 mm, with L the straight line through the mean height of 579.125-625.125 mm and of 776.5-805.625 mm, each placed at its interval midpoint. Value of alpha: 0.08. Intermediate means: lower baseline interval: 9.75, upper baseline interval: 9.61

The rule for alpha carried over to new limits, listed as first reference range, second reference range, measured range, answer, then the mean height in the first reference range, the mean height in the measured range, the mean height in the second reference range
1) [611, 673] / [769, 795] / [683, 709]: 0.06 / 9.5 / 9.08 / 9.66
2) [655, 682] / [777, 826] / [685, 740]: 0.05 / 9.37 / 8.99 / 9.59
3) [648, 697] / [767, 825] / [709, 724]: 0.08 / 9.39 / 8.78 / 9.56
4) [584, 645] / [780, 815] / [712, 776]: 0.06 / 9.72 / 9.13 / 9.59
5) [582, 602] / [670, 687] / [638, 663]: 0.01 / 9.83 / 9.5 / 9.51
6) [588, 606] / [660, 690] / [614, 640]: 0.01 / 9.84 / 9.62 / 9.42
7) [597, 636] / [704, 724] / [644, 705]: -0.03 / 9.66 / 9.32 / 8.7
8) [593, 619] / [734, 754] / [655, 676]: 0.01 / 9.72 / 9.32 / 8.94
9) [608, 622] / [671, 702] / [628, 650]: -0.01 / 9.63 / 9.63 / 9.37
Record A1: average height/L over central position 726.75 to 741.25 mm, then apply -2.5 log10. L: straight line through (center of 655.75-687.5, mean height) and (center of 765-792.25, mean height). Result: 0.050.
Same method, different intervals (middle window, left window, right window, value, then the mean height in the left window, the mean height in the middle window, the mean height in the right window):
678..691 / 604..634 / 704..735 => -0.055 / 9.61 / 9.6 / 8.86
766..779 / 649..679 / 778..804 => 0.015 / 9.33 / 9.46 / 9.63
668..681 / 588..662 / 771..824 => 0.020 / 9.63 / 9.44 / 9.57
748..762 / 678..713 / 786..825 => 0.017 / 9.11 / 9.21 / 9.56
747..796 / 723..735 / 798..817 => -0.025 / 9.11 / 9.49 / 9.42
